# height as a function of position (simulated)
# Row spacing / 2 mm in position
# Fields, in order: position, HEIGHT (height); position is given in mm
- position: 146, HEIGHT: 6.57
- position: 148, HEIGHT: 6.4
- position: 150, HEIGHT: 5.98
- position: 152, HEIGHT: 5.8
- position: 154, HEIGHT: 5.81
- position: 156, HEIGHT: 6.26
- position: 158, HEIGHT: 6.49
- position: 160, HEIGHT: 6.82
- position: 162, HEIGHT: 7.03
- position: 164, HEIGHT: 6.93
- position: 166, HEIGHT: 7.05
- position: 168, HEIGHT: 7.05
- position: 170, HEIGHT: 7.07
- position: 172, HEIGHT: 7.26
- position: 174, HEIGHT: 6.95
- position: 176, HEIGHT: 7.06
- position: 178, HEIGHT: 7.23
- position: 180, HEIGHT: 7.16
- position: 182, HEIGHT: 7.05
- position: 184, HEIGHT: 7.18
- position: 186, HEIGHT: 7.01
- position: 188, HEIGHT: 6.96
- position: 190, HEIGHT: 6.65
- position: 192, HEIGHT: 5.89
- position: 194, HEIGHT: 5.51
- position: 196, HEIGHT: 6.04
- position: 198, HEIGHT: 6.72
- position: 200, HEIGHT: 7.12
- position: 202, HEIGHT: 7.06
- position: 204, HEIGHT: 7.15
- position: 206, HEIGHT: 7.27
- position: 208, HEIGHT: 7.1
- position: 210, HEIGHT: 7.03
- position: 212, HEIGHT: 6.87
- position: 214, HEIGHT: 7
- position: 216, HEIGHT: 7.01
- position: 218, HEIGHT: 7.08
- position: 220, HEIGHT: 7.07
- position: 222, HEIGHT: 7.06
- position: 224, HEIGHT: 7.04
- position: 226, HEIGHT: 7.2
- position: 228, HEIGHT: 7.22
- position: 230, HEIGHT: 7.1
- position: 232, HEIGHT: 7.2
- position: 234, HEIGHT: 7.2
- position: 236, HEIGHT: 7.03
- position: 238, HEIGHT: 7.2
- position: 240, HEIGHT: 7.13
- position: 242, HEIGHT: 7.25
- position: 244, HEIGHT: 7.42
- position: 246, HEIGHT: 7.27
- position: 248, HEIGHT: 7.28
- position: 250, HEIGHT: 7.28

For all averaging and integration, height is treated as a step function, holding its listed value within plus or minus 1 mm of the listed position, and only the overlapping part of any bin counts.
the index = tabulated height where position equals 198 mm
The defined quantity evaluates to 6.72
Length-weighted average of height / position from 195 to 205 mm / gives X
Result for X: 6.82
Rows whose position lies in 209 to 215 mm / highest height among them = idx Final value 7.03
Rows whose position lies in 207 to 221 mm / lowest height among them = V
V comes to 6.87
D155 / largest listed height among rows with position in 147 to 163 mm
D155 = 7.03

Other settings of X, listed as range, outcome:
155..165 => 6.71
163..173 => 7.07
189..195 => 6.02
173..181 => 7.1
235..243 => 7.15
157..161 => 6.66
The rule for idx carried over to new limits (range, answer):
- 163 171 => 7.07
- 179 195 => 7.18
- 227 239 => 7.22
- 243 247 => 7.42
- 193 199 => 6.72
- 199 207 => 7.27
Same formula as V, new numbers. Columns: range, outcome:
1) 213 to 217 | 7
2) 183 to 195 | 5.51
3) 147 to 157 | 5.8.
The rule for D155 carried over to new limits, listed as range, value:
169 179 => 7.26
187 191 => 6.96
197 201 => 7.12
